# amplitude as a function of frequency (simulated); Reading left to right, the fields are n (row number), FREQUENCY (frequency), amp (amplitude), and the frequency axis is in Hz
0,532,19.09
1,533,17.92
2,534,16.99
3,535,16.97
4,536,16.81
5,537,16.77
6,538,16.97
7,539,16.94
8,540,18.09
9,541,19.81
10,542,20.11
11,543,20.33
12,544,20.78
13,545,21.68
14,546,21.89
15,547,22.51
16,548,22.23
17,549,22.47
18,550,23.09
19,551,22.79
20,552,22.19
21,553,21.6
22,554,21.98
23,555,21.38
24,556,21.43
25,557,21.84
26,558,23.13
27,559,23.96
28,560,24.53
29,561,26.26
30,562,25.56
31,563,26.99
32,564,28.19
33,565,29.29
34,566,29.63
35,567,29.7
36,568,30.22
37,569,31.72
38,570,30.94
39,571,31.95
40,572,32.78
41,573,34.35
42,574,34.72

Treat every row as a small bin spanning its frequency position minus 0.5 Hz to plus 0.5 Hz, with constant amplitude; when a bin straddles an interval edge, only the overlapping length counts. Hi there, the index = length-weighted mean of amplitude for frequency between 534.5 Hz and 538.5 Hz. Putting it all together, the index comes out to 16.9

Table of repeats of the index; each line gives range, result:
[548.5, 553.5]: 22.4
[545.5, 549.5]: 22.3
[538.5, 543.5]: 19.1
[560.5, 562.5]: 25.9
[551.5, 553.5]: 21.9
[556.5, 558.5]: 22.5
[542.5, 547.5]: 21.4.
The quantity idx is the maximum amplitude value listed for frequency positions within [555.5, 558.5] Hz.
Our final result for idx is 23.13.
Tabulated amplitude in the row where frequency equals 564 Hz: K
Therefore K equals 28.19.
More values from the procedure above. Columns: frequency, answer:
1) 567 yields 29.7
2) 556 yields 21.43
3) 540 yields 18.09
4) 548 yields 22.23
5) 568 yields 30.22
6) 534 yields 16.99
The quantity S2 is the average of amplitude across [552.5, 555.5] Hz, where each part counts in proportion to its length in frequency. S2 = 21.7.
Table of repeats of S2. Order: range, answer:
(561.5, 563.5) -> 26.3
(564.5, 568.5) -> 29.7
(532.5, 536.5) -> 17.2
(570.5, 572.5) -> 32.4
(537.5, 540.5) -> 17.3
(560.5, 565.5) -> 27.3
